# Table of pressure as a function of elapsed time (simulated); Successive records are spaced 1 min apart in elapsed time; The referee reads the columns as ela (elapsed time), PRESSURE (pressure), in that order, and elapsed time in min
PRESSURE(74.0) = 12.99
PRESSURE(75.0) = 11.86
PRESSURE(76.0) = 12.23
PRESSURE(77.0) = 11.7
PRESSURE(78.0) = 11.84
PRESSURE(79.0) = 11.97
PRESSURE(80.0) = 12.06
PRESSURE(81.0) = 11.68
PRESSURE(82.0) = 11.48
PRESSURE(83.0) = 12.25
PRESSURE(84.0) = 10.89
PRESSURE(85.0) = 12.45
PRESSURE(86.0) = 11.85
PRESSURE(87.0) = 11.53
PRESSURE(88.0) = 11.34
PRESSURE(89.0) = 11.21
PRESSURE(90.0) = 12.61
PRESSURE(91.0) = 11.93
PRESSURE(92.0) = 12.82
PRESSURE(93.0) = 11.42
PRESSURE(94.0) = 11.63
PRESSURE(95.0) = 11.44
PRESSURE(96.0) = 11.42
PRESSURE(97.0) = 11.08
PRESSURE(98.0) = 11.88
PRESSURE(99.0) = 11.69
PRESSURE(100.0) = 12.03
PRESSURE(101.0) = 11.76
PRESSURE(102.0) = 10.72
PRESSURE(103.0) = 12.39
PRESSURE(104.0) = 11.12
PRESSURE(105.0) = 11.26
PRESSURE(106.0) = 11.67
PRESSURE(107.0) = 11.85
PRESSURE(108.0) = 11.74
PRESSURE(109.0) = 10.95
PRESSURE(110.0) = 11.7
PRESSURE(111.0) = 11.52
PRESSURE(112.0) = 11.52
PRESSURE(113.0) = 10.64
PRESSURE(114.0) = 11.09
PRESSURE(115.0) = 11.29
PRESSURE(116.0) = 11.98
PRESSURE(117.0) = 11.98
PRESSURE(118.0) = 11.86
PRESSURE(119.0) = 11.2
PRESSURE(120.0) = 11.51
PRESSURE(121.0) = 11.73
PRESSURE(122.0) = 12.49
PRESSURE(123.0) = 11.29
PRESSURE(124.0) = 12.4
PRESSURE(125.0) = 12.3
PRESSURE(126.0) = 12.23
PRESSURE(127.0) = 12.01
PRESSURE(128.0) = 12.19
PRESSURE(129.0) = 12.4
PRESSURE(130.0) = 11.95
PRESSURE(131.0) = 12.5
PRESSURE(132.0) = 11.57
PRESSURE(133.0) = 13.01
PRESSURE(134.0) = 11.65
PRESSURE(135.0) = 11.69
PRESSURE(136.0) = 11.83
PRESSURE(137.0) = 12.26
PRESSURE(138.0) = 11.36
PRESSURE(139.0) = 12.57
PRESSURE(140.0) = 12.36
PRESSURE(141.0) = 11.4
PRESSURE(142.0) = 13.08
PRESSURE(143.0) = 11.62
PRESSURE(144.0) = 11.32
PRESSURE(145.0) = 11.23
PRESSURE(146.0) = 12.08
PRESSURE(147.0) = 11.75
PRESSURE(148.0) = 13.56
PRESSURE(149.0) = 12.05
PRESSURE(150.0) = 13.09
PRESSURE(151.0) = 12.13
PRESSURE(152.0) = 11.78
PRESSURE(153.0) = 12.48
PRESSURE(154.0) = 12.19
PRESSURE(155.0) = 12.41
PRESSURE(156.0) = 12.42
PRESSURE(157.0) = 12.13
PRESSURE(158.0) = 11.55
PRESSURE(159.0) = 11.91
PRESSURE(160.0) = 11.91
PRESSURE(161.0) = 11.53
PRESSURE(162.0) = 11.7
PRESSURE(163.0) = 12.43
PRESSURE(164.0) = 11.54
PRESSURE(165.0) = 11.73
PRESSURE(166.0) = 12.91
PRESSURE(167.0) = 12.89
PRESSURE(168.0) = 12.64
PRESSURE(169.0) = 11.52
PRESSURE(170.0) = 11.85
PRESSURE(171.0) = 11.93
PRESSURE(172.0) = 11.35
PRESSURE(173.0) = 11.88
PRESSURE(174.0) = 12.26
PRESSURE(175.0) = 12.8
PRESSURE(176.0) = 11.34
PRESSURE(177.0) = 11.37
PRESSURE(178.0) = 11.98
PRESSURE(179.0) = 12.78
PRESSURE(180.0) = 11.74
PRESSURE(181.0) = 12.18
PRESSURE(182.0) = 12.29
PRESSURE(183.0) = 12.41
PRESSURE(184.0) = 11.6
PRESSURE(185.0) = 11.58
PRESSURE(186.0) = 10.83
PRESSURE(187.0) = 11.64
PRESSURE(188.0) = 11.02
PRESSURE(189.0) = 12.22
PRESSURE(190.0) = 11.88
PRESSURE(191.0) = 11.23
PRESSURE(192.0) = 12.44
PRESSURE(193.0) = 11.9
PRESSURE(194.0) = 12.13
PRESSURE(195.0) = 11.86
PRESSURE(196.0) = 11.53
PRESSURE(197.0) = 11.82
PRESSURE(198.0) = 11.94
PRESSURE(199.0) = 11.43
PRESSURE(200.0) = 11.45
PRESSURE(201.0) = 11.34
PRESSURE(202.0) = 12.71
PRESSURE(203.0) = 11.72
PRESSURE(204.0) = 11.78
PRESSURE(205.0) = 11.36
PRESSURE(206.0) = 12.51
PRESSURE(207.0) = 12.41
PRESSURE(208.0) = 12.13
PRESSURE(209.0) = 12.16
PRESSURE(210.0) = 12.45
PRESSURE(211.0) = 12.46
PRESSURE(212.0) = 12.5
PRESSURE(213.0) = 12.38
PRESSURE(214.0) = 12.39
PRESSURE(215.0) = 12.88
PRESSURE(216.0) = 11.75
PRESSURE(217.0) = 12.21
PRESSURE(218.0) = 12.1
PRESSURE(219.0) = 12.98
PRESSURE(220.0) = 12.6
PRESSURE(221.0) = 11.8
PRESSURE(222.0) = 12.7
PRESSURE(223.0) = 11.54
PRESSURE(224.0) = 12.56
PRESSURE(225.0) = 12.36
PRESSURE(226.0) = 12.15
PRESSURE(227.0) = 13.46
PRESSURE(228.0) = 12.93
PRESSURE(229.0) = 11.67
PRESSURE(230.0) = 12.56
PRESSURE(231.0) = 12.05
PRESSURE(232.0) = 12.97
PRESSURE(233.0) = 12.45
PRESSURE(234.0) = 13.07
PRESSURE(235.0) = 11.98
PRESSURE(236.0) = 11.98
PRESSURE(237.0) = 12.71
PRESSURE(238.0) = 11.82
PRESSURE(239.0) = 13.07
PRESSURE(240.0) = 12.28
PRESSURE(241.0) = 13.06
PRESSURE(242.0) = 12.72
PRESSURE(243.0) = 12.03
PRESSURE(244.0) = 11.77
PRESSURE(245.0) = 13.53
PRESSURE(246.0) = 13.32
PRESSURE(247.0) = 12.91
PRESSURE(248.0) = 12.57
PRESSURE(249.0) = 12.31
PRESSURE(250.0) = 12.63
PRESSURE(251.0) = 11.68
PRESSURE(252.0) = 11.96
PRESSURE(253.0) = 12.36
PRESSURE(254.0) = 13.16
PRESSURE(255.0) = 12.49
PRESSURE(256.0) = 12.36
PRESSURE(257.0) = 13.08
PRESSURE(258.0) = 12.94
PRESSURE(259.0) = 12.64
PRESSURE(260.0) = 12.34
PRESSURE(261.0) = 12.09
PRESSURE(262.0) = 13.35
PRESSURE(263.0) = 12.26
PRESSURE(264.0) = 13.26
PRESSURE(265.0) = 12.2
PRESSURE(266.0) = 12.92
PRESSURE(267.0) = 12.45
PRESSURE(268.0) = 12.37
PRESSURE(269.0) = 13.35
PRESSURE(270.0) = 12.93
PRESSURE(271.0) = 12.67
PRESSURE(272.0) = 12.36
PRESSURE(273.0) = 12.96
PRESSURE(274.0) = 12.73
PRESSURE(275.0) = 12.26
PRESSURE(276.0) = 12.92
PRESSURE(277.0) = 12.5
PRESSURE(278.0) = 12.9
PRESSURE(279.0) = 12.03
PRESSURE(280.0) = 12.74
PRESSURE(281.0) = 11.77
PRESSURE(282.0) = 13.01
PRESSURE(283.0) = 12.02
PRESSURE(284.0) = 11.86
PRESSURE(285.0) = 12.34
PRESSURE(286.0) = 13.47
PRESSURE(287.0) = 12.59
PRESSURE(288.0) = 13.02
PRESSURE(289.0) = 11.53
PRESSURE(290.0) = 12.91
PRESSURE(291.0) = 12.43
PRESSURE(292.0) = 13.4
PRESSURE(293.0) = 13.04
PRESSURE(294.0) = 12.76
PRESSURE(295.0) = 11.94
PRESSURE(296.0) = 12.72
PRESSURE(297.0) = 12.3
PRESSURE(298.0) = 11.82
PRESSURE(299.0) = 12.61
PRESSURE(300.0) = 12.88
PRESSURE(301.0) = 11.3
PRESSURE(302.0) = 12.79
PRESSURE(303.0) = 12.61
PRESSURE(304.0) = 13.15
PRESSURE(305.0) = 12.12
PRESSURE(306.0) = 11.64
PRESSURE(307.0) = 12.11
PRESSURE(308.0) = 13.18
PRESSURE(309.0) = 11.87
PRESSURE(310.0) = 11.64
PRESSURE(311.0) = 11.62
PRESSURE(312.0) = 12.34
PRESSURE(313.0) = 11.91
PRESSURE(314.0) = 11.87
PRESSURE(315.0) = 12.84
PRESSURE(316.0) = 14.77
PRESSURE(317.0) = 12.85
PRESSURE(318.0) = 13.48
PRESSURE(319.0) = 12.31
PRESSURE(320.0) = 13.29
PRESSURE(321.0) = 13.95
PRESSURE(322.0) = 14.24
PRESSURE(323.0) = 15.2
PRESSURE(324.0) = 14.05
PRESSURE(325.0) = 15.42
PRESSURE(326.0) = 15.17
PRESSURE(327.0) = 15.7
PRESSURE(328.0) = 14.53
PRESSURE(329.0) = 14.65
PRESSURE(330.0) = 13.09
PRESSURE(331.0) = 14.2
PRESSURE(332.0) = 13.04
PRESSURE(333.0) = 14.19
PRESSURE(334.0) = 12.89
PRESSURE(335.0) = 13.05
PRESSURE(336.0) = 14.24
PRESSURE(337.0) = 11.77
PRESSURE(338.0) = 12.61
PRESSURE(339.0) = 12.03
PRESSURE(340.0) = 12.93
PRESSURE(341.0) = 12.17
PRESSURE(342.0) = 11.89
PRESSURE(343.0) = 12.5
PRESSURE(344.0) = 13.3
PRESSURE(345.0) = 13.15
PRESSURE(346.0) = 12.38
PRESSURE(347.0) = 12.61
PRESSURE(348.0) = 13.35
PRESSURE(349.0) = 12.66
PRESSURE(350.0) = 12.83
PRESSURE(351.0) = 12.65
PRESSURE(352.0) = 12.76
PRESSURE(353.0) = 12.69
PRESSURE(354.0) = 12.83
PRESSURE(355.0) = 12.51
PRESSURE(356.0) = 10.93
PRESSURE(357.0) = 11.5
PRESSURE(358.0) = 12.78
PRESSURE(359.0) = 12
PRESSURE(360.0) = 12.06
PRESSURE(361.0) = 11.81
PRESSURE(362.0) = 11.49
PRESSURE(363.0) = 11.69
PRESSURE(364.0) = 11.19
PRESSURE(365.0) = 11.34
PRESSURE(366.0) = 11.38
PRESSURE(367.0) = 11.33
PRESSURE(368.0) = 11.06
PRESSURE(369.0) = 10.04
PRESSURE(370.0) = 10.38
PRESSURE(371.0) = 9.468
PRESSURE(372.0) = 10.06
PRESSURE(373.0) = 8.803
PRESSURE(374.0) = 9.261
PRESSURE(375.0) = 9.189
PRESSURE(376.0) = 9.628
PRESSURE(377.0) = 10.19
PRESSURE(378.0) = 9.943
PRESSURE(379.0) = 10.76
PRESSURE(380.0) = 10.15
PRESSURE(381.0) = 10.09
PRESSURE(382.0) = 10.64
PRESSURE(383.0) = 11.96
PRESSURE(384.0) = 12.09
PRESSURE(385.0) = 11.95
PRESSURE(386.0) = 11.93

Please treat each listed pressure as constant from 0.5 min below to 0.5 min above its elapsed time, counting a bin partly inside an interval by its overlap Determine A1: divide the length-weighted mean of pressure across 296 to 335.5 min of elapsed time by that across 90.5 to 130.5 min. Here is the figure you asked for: 1.1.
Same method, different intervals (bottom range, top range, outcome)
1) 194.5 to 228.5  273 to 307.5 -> 1.02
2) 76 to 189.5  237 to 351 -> 1.08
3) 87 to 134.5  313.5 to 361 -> 1.12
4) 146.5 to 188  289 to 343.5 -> 1.08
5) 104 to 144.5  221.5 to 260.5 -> 1.06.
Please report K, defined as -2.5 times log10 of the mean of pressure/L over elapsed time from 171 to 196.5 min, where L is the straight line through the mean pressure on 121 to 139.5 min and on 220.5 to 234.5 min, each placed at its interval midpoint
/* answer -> 0.04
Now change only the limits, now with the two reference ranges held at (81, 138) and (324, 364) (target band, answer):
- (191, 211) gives 0.02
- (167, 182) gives 0.01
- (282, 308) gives 0.02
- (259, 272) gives -0.01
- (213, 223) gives 0.00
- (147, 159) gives -0.03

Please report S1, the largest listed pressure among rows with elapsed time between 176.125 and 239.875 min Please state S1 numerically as 13.46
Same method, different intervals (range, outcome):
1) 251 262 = 13.35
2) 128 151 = 13.56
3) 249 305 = 13.47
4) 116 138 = 13.01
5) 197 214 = 12.71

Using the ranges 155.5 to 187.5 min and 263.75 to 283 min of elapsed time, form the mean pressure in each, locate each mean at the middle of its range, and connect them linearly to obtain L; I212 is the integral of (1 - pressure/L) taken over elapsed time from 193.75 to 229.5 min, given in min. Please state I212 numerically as 0.1 min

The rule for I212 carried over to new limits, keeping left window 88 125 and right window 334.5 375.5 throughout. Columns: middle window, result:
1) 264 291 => -1.9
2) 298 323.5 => -2.0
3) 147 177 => -1.1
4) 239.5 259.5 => -1.4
